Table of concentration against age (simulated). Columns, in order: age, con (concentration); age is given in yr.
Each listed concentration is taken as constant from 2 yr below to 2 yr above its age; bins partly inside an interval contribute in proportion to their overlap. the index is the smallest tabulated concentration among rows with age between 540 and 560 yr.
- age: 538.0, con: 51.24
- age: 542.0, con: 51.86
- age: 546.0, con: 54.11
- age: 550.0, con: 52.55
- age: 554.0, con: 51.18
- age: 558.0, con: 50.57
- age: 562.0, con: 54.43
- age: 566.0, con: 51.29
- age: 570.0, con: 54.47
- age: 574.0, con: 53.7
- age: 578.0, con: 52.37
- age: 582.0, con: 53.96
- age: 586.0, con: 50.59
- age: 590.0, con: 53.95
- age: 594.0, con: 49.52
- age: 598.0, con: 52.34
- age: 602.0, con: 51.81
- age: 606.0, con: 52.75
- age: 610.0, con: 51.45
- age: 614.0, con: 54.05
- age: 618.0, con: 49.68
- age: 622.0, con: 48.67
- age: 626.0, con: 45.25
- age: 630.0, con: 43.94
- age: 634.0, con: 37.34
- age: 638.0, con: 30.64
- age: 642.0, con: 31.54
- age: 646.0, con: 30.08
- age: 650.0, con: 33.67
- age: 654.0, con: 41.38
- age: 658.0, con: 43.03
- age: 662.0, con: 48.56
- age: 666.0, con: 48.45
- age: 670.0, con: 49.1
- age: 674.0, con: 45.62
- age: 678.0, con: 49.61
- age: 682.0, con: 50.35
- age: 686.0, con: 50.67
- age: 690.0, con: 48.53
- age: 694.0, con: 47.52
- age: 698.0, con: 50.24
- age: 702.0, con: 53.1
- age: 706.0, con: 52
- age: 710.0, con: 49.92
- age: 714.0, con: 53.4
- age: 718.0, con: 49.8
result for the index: 50.57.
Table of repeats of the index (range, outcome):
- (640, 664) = 30.08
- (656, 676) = 43.03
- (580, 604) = 49.52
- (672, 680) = 45.62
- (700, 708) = 52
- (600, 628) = 45.25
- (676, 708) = 47.52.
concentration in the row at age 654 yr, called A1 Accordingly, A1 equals 41.38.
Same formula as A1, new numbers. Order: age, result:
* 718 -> 49.8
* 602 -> 51.81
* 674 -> 45.62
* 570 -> 54.47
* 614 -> 54.05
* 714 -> 53.4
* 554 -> 51.18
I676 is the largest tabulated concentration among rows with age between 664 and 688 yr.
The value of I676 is 50.67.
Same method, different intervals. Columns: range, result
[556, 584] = 54.47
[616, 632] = 49.68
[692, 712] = 53.1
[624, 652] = 45.25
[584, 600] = 53.95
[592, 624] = 54.05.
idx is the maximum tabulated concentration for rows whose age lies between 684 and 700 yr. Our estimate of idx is 50.67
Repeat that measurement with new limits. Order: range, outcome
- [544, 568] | 54.43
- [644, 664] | 48.56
